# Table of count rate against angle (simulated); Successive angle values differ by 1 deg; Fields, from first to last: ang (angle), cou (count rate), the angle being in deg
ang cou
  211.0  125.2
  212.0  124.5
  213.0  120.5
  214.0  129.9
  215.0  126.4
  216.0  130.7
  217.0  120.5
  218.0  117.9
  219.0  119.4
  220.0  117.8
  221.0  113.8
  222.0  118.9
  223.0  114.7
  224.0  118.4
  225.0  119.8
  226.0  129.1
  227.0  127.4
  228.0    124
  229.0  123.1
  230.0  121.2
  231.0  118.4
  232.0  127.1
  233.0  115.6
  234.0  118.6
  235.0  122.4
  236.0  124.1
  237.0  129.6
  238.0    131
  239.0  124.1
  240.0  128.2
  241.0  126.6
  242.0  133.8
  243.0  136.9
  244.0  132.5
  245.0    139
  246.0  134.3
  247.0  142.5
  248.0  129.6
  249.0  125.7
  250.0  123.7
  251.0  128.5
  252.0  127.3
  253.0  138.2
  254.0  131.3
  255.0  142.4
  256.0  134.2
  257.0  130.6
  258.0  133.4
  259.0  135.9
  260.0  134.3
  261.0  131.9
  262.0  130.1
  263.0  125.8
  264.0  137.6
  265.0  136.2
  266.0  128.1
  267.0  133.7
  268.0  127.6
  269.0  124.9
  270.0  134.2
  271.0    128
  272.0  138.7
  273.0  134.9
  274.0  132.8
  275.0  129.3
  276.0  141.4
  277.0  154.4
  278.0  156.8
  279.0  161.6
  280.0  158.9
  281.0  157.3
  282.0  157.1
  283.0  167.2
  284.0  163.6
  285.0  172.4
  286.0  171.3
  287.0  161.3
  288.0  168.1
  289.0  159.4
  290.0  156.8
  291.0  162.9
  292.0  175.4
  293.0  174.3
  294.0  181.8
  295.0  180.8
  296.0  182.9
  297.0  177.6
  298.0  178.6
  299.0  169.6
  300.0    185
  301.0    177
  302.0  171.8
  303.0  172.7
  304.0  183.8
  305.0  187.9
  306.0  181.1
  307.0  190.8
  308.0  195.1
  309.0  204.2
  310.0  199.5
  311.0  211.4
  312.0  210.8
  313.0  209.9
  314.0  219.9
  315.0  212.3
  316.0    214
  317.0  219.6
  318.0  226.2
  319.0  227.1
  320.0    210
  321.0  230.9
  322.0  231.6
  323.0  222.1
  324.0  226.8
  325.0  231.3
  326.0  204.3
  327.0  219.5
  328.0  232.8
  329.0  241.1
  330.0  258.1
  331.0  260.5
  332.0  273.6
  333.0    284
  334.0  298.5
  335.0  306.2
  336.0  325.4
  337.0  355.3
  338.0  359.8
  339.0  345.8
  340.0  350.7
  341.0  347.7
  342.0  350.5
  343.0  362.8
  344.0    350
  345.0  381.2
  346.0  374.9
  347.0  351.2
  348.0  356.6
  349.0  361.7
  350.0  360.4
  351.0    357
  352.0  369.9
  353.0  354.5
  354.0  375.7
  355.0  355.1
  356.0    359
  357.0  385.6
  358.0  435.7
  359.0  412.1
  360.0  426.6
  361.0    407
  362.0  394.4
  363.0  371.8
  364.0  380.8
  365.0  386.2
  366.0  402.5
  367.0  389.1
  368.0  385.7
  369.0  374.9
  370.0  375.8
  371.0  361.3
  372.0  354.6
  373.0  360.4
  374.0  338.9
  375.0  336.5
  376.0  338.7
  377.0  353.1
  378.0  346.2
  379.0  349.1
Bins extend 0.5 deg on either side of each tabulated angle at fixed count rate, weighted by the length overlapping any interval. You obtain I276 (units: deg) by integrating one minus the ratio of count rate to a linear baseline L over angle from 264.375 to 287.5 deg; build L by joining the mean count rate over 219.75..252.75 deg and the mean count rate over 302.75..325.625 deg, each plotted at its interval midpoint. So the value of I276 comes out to 3.1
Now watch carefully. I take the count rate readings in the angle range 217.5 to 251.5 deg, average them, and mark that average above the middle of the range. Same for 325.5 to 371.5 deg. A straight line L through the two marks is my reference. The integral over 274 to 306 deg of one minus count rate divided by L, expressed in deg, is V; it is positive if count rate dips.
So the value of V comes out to 9.03 deg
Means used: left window 125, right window 347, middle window 167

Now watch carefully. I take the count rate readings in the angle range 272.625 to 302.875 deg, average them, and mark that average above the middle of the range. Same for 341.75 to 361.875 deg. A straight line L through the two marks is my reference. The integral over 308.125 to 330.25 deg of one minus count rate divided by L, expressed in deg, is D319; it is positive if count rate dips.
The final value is 3.9 deg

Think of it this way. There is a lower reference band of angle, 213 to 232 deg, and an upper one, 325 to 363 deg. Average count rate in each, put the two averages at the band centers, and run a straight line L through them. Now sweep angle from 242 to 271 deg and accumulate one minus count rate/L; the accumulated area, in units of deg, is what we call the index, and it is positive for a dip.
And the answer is 7.8 deg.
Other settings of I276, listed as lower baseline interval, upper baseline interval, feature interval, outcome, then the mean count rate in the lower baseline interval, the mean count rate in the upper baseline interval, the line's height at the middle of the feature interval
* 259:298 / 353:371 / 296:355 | 5.26 deg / 152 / 388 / 284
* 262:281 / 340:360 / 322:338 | 2.43 deg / 138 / 370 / 311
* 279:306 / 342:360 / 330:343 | 0.09 deg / 171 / 372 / 322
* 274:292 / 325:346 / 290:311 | 2.55 deg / 159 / 305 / 207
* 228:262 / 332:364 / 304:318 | 3.71 deg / 130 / 361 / 278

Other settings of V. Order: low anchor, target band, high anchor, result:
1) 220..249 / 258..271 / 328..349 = 3.65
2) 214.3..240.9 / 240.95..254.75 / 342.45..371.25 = 2.52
